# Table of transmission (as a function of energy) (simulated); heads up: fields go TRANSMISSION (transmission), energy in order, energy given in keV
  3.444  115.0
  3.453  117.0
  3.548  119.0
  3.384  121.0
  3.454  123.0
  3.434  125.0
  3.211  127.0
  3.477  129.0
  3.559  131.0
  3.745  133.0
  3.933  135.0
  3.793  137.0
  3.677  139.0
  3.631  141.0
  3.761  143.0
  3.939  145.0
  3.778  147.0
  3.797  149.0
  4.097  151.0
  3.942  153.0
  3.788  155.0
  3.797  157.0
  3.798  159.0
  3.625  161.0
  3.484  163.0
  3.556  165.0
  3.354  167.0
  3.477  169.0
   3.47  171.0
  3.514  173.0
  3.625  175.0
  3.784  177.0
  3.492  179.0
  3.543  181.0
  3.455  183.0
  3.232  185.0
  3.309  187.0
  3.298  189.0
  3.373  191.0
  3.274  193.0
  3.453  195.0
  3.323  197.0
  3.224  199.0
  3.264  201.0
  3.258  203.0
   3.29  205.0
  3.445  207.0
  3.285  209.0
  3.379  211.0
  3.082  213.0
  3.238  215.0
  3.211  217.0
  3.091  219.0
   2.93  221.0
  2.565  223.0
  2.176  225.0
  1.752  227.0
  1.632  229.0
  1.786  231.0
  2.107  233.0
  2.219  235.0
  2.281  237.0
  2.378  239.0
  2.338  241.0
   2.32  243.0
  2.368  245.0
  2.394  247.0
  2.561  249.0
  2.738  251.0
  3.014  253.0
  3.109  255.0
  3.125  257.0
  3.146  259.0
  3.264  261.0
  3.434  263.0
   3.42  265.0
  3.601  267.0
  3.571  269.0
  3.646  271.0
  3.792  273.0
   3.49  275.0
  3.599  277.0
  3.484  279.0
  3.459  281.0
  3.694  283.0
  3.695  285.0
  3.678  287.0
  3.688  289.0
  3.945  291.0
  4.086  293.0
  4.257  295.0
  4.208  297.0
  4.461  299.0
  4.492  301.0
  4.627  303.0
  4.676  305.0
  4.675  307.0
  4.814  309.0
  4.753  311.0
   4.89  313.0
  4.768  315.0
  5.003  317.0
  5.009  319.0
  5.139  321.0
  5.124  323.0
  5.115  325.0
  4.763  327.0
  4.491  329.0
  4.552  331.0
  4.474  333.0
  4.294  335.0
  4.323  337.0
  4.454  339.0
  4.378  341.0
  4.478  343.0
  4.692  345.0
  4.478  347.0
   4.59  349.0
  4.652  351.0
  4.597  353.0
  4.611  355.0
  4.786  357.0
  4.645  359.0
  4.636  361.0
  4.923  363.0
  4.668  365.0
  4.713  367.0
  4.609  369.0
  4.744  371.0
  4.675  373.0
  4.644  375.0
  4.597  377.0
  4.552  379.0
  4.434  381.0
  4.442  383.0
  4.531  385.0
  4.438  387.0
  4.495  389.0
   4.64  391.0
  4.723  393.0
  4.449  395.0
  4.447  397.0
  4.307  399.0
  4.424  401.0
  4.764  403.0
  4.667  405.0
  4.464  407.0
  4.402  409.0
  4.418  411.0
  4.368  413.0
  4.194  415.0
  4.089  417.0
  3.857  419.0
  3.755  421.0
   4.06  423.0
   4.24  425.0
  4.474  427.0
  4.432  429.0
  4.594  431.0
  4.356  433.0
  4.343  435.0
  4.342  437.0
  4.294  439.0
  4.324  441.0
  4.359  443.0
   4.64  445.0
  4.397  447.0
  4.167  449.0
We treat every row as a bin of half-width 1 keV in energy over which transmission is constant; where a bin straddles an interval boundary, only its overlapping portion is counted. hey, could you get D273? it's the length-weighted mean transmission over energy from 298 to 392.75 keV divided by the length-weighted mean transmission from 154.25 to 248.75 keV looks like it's 1.52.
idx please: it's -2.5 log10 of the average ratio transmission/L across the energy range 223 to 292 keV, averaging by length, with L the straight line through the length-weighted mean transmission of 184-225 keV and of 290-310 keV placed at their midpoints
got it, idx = 0.30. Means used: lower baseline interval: 3.2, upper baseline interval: 4.42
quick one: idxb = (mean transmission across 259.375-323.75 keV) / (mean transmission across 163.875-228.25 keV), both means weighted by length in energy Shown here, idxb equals 1.28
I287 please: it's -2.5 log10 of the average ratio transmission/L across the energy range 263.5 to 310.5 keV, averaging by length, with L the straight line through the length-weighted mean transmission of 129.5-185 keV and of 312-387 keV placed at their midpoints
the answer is 0.10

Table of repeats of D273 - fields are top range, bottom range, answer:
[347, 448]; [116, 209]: 1.26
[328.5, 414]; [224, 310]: 1.39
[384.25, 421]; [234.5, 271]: 1.53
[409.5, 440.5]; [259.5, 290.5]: 1.19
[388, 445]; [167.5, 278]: 1.43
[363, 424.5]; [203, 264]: 1.63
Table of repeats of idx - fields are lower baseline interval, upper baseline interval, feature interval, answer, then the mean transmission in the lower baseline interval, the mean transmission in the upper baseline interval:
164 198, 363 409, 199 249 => 0.34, 3.44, 4.57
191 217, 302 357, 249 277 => 0.19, 3.29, 4.68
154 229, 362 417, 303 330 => -0.19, 3.28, 4.54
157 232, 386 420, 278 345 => -0.14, 3.2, 4.42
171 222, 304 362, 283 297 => 0.10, 3.34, 4.68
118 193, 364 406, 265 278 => 0.14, 3.59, 4.57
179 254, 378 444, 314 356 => -0.23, 2.86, 4.38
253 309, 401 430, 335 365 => -0.13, 3.79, 4.3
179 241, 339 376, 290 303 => -0.09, 2.93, 4.63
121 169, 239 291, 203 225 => 0.10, 3.67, 3.22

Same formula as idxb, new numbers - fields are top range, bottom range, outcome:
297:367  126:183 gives 1.28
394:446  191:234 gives 1.50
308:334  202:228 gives 1.63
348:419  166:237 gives 1.48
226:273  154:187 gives 0.77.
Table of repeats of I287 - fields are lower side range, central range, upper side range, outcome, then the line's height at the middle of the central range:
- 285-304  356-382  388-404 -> -0.06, 4.43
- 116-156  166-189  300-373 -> 0.12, 3.88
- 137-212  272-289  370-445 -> 0.09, 3.94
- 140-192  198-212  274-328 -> 0.16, 3.83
